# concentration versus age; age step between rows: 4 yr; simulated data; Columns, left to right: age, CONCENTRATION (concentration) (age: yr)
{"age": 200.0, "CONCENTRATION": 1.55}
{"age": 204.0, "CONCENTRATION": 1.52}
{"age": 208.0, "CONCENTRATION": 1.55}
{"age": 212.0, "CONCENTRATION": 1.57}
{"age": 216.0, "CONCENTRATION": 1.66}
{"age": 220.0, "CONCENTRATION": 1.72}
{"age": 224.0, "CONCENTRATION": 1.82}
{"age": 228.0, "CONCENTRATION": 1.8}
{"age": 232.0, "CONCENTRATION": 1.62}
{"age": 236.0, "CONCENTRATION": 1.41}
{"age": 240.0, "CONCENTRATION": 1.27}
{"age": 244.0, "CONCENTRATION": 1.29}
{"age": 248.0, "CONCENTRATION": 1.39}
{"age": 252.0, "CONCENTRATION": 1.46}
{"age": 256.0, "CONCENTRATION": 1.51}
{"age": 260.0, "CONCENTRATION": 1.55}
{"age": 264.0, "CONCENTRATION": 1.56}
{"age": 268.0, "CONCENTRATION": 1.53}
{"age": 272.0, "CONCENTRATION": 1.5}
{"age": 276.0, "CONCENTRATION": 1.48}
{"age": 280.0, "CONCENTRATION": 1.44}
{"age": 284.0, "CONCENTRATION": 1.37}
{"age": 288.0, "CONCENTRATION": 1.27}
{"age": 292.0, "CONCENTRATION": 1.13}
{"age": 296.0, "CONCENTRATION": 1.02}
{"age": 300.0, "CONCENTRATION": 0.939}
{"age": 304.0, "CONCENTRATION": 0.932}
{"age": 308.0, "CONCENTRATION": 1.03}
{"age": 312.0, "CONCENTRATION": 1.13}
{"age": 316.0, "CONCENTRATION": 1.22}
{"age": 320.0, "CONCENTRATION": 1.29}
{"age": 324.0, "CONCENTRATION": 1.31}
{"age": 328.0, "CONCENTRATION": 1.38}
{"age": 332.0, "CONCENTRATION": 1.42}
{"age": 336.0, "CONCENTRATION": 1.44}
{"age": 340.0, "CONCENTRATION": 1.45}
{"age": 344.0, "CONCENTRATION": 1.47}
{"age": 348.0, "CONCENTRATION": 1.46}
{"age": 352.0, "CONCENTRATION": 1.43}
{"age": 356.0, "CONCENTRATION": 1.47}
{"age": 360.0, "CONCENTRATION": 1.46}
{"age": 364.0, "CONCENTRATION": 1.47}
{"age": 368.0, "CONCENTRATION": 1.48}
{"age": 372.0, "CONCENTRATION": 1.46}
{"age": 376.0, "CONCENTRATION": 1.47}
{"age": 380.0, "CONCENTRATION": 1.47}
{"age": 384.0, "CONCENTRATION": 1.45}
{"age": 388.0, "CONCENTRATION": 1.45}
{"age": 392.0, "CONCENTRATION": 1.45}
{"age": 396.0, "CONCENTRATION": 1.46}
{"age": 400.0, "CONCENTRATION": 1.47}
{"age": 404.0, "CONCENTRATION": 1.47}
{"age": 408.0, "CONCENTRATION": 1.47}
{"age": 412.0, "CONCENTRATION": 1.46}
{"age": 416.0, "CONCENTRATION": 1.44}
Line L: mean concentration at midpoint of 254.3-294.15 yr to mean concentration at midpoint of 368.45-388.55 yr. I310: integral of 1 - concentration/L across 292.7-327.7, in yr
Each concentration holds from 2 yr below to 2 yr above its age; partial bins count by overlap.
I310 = 7.8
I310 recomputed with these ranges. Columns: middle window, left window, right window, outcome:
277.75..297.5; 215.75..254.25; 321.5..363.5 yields 3.07 yr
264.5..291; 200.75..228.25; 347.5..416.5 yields 2.54 yr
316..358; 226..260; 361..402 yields 1.82 yr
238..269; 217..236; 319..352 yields 3.51 yr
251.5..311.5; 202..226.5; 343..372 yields 9.80 yr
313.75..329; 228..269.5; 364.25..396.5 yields 1.82 yr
